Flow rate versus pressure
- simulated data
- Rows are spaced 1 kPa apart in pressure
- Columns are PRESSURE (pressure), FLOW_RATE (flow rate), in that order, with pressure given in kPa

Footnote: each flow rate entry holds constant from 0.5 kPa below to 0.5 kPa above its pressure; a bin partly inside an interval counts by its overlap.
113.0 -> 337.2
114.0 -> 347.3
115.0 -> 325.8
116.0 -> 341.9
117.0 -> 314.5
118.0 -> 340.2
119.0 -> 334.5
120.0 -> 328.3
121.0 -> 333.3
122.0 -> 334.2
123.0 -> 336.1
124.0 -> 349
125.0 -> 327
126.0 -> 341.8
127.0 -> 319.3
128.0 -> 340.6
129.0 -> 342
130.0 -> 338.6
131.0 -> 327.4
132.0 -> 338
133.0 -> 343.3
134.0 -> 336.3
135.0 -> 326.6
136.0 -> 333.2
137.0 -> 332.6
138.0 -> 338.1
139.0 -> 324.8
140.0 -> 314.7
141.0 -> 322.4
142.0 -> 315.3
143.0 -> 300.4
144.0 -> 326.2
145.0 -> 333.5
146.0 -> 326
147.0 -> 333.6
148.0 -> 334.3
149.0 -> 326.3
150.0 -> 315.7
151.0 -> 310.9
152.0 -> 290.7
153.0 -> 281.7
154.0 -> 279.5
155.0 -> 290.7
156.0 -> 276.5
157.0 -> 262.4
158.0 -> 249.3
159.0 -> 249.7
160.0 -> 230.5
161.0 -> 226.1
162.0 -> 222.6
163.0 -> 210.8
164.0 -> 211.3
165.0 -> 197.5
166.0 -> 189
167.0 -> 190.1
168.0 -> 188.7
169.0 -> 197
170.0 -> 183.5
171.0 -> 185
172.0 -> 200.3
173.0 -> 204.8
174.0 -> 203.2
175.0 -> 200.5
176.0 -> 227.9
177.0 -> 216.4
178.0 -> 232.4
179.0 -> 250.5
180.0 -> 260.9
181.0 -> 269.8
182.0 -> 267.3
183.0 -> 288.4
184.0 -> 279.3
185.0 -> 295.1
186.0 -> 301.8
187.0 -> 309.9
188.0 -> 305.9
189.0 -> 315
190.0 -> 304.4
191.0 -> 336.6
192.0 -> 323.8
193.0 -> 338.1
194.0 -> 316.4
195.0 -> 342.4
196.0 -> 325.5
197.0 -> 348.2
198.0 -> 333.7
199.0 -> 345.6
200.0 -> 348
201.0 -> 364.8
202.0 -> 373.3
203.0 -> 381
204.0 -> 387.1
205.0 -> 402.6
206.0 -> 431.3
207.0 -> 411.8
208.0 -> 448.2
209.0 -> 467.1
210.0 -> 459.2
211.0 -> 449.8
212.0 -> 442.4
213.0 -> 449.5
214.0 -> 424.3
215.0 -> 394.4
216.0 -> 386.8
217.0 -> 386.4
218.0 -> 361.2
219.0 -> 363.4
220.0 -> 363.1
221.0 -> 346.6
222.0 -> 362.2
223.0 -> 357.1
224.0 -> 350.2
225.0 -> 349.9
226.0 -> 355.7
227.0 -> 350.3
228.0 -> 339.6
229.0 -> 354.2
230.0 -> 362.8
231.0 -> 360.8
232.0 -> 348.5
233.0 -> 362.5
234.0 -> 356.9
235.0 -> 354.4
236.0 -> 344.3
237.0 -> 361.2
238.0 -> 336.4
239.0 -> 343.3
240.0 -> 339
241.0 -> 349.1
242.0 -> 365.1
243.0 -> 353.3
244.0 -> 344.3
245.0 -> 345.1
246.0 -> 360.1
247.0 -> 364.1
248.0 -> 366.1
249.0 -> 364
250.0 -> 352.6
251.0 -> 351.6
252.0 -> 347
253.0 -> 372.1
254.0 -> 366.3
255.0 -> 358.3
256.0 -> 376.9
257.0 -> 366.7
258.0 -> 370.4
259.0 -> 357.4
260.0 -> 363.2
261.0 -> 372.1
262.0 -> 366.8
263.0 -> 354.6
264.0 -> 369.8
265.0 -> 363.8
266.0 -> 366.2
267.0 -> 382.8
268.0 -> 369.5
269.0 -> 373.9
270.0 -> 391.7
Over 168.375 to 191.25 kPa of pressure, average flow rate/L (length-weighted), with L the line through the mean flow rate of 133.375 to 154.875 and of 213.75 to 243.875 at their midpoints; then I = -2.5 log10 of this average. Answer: 0.31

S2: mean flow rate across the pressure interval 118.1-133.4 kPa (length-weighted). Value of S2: 336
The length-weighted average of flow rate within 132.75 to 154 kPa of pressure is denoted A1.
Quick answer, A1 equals 321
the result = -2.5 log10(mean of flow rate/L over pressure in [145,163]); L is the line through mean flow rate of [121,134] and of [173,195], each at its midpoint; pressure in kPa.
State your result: 0.10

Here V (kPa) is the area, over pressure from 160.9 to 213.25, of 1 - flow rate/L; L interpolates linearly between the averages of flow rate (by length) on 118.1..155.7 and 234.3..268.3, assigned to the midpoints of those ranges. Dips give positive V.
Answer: 6.2 kPa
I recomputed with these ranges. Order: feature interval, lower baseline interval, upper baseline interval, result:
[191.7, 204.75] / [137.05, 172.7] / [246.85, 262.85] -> -0.13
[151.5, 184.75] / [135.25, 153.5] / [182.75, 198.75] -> 0.33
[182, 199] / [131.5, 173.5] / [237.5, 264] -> -0.03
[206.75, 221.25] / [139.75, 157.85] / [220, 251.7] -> -0.20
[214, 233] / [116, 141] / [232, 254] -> -0.04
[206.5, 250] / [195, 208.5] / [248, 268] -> -0.01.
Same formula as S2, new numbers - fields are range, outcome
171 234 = 338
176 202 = 305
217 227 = 358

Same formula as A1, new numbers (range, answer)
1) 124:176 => 280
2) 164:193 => 248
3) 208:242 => 375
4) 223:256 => 354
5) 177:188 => 274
